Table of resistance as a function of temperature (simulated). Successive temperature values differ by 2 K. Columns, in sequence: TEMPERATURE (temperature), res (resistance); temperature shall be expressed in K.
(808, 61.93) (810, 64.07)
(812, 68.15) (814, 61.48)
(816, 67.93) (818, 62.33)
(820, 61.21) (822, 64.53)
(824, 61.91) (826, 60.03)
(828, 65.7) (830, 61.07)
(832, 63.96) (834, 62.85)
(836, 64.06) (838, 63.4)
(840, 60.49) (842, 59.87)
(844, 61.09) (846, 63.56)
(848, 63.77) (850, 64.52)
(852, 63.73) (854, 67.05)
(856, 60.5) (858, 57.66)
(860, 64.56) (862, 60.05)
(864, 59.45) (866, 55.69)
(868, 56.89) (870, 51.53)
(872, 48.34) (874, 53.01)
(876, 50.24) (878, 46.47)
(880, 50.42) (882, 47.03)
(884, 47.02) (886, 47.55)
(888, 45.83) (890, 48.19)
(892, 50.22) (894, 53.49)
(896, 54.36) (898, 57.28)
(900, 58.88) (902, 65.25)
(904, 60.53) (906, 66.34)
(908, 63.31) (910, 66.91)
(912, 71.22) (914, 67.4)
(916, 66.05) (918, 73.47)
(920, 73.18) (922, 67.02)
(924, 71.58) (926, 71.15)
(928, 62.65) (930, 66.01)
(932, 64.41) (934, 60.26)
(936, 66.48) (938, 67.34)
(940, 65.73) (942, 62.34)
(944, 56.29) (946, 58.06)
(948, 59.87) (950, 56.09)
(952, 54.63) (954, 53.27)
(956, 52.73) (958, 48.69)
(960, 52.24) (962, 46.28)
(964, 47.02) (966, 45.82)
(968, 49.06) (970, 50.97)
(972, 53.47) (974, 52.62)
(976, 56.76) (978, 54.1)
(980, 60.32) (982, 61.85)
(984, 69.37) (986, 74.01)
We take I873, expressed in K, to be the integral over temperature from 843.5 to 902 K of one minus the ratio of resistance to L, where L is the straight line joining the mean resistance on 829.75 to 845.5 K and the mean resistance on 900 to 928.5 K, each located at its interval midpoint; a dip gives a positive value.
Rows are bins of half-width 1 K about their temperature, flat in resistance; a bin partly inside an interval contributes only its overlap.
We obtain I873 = 8.06 K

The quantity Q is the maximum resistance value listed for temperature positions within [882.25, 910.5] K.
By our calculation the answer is 66.91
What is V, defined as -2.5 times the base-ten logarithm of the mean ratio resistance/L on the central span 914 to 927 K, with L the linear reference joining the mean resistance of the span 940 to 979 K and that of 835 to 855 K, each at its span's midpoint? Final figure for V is -0.230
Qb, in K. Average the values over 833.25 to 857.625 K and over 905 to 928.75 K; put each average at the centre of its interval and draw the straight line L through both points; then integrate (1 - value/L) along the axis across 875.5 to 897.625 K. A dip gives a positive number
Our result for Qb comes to 5.6 K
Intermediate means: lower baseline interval 62.8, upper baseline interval 68.4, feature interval 49.4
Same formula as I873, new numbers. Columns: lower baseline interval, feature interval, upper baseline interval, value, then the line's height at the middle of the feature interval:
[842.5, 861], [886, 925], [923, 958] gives 0.1 K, 61.9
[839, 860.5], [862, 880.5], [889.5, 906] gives 2.2 K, 59.9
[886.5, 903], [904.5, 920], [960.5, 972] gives -4.5 K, 52.6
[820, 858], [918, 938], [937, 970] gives -3.9 K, 56.4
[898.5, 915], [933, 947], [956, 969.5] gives -1.8 K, 55.2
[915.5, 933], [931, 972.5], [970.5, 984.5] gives 4.8 K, 62.9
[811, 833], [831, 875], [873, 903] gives -1.7 K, 57.9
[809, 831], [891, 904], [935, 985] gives 0.5 K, 59.4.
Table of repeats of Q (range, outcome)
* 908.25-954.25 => 73.47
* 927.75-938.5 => 67.34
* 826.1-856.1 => 67.05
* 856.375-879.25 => 64.56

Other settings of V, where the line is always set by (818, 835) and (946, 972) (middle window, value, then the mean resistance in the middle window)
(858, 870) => 0.02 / 58.5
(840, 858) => -0.03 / 62.6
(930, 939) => -0.20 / 64.8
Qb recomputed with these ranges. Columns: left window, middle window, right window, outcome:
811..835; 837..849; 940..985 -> 0.03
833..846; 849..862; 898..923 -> 0.05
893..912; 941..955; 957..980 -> -0.77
